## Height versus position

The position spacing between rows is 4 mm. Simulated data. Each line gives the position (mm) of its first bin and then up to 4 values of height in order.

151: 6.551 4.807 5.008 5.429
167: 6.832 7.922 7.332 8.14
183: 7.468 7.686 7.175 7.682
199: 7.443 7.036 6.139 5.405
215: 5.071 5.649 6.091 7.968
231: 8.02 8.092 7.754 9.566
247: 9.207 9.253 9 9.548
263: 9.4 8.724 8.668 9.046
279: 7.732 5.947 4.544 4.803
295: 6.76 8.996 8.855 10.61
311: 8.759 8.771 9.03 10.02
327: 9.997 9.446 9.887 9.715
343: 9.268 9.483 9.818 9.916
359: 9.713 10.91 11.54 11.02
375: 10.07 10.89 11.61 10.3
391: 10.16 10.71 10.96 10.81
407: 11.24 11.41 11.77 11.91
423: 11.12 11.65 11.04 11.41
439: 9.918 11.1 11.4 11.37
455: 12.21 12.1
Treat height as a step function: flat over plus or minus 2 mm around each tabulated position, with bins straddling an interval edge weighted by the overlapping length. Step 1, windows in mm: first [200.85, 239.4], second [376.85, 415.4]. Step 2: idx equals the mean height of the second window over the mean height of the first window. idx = 1.6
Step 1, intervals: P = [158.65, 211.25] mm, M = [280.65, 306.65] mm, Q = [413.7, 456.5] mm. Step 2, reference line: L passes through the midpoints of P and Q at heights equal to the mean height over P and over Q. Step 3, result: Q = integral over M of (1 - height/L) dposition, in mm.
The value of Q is 5.8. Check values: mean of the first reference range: 7.02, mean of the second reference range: 11.3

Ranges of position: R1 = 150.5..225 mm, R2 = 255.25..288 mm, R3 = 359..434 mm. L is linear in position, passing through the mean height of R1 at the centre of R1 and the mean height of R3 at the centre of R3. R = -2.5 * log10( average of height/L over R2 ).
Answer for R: 0.03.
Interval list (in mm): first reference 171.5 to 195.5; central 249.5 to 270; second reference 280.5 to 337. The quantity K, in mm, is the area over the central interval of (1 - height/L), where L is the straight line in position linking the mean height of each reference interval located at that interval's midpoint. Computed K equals -2.9 mm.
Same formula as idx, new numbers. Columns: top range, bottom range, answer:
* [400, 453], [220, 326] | 1.36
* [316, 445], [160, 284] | 1.38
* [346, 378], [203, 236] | 1.58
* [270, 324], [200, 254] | 1.09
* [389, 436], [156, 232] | 1.65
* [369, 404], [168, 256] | 1.43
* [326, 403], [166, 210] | 1.41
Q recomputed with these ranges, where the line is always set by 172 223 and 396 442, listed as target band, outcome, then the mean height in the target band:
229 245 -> -1.5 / 8.36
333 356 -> 0.1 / 9.67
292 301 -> 1.3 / 7.54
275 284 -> 1.1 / 7.43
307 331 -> -0.5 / 9.43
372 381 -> -0.2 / 10.5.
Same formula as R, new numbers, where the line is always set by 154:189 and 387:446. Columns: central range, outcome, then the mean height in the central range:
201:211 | 0.16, 6.35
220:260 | -0.05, 8.35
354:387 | -0.05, 10.7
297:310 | -0.04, 9.43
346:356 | 0.02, 9.75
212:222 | 0.36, 5.44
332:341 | -0.01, 9.76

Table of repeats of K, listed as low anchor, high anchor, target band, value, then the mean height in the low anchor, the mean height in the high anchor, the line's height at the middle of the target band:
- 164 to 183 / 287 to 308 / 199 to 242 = 3.78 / 7.44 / 7.55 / 7.48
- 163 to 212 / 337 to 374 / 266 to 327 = 6.55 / 7.15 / 10.2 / 9.1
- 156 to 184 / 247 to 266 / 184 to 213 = 2.34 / 6.78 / 9.26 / 7.6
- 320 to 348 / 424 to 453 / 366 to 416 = -2.24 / 9.67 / 11.1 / 10.5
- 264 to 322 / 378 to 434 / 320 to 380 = -3.19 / 8.01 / 11.1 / 9.58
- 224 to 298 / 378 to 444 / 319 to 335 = -0.67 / 7.99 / 11.1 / 9.34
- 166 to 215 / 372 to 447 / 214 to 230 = 2.72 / 7.11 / 11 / 7.67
